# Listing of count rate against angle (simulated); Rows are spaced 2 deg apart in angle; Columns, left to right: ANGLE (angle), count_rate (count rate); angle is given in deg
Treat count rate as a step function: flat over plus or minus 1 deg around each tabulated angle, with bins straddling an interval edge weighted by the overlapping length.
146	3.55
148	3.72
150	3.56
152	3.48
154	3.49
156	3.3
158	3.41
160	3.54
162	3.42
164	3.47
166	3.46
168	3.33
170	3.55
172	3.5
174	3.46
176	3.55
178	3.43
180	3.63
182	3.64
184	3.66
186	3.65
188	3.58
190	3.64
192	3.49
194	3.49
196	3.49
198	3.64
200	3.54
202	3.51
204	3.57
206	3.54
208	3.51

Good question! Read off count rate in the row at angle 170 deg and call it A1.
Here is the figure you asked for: 3.55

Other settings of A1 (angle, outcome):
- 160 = 3.54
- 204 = 3.57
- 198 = 3.64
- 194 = 3.49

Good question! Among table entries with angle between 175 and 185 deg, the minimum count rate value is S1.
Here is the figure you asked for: 3.43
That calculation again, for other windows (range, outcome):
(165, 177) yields 3.33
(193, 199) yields 3.49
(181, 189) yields 3.58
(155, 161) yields 3.3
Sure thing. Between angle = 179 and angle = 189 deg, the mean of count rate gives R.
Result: 3.63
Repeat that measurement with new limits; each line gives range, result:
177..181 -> 3.53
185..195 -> 3.57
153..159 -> 3.4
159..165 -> 3.48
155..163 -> 3.42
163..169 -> 3.42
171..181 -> 3.51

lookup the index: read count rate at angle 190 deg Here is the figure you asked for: 3.64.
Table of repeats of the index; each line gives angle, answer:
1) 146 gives 3.55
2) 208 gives 3.51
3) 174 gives 3.46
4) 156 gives 3.3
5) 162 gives 3.42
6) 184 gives 3.66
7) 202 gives 3.51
